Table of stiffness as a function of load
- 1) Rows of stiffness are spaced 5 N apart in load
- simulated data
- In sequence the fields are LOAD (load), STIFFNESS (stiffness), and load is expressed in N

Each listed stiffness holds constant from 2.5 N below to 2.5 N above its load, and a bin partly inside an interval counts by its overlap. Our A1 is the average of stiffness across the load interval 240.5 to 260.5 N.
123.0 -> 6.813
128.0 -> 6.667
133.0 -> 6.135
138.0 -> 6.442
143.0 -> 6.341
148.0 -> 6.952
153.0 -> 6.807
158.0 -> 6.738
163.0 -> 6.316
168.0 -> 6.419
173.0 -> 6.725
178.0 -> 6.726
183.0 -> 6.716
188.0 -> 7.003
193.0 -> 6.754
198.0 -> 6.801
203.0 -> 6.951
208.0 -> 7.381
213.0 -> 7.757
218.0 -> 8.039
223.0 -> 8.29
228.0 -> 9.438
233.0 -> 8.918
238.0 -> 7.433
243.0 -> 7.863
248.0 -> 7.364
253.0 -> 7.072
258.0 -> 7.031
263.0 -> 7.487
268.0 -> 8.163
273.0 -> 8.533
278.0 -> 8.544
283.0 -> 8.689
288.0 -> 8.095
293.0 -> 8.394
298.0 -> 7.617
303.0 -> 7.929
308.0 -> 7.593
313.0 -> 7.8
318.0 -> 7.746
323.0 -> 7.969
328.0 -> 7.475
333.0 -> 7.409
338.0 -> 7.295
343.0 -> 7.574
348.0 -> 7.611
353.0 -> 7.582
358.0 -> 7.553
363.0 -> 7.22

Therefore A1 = 7.33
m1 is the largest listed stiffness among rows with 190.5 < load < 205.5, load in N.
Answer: 6.951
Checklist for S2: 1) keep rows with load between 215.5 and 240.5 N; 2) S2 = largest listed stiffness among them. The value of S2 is 9.438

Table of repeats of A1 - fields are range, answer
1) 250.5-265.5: 7.2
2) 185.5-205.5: 6.88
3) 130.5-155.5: 6.54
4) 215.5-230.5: 8.59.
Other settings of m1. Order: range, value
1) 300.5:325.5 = 7.969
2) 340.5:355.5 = 7.611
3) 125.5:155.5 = 6.952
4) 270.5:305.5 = 8.689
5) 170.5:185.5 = 6.726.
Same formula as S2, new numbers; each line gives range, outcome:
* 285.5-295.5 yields 8.394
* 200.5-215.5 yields 7.757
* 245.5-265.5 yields 7.487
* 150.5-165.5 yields 6.807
